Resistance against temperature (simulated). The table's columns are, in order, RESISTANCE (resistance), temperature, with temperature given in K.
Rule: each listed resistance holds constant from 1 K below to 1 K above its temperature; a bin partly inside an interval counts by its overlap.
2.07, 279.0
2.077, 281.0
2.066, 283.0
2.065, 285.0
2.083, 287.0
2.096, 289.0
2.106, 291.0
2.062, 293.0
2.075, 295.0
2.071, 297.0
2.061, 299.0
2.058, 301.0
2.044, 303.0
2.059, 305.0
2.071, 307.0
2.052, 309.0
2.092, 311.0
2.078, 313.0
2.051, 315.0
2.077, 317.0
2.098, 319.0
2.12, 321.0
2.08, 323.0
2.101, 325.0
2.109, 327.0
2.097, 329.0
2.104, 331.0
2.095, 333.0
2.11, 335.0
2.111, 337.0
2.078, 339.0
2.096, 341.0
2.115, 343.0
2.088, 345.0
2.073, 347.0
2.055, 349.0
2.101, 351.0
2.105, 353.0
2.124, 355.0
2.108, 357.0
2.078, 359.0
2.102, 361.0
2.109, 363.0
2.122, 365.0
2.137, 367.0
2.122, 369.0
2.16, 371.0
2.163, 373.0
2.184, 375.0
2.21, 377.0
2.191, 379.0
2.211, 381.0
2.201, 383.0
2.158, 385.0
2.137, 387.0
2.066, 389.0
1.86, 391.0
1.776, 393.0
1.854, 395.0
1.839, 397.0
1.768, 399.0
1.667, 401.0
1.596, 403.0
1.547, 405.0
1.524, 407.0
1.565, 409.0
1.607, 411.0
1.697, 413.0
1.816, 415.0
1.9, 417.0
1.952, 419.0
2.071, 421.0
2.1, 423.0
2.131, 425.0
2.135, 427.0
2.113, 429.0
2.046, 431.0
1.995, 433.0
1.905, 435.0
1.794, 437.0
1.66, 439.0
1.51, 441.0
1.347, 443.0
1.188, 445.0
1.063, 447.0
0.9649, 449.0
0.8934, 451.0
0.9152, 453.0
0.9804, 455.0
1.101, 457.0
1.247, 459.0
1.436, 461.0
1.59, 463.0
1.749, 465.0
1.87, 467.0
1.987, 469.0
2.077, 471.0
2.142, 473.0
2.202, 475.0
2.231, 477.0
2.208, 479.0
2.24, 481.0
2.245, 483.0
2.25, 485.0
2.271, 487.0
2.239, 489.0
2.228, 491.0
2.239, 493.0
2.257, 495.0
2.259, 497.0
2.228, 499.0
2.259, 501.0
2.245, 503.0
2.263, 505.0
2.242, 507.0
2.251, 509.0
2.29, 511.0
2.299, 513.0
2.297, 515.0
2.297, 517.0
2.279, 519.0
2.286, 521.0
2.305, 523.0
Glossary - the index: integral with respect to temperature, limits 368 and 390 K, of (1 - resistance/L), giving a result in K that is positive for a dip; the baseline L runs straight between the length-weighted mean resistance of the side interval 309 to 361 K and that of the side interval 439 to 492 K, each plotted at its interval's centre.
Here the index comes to -2.3 K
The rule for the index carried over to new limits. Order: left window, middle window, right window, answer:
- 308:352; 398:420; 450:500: 3.1 K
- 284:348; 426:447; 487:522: 4.4 K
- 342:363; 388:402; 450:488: 1.0 K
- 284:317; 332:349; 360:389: 0.2 K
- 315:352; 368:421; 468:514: 5.6 K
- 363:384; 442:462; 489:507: 10.0 K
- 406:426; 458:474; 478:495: 2.7 K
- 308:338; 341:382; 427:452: -4.5 K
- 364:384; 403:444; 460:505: 6.3 K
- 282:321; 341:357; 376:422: -0.9 K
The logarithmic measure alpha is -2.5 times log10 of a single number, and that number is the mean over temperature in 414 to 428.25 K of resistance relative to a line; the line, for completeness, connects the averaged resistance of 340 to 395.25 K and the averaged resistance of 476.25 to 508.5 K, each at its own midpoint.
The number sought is 0.08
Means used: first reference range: 2.1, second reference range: 2.24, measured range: 2.02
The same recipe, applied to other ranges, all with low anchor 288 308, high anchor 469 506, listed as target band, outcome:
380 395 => 0.050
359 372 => 0.001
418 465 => 0.354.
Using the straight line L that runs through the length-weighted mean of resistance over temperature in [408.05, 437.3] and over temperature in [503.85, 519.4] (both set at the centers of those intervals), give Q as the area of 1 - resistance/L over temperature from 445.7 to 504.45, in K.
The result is 8.2 K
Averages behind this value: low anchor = 1.93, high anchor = 2.28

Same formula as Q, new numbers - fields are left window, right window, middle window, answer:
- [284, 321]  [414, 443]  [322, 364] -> -1.5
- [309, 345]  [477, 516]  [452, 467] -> 6.0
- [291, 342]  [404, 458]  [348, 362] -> -1.3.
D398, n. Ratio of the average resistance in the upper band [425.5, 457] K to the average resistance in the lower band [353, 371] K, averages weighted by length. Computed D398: 0.71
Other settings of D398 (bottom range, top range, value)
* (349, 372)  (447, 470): 0.63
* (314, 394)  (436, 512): 0.88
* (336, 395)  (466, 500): 1.04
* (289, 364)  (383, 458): 0.81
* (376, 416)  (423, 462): 0.81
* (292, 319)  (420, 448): 0.87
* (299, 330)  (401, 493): 0.85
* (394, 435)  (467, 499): 1.19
